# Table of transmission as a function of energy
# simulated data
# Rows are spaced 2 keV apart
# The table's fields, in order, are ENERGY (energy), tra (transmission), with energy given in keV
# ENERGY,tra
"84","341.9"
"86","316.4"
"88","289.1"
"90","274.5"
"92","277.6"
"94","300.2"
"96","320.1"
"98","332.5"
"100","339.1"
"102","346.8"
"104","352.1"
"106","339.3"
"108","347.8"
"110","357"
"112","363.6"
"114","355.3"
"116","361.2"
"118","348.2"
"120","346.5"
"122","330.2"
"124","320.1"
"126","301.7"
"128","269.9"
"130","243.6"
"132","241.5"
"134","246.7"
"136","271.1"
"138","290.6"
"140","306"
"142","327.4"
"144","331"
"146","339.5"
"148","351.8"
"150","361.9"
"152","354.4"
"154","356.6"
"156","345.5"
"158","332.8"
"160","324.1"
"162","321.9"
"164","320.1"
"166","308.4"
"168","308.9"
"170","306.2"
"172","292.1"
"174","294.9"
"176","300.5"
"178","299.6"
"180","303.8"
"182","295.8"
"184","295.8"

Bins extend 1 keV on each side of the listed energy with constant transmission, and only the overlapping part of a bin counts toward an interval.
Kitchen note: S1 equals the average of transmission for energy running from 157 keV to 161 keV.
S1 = 328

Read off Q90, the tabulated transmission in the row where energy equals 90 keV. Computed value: 274.5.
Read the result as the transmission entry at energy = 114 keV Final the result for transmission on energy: 355.3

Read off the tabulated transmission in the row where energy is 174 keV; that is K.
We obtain 294.9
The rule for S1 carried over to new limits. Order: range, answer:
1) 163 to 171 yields 311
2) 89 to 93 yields 276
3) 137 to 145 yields 314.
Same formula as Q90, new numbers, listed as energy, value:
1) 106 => 339.3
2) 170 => 306.2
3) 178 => 299.6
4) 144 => 331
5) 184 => 295.8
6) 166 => 308.4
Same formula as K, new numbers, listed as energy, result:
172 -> 292.1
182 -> 295.8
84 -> 341.9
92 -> 277.6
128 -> 269.9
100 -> 339.1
